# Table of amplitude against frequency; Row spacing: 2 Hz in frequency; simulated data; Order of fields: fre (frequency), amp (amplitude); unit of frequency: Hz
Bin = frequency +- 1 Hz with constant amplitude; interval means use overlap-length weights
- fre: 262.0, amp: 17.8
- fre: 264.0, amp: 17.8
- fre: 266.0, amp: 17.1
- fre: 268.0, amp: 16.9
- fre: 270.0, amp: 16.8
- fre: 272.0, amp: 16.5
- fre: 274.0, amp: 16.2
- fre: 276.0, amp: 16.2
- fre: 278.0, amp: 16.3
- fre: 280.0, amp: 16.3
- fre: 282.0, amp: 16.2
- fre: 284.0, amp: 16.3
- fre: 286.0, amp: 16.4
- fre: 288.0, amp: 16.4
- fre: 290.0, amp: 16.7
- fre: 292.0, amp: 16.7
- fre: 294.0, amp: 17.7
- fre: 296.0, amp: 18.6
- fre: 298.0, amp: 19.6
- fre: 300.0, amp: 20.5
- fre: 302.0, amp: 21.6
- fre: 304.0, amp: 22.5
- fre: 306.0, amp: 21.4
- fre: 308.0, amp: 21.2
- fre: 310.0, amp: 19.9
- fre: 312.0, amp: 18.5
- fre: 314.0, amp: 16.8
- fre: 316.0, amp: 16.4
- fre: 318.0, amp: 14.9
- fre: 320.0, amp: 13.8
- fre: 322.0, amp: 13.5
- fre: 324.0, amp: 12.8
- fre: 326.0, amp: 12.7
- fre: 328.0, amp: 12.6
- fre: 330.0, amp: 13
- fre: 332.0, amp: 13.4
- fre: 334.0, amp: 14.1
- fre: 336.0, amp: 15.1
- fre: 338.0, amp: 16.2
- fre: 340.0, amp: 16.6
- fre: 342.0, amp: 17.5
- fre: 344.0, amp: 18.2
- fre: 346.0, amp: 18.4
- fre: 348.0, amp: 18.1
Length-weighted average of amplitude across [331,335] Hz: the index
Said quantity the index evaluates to 13.8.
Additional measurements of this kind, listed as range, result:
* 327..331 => 12.8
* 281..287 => 16.3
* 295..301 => 19.6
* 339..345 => 17.4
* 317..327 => 13.5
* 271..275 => 16.4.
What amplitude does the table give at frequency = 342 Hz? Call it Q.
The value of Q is 17.5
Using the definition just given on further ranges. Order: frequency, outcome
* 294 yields 17.7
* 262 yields 17.8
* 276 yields 16.2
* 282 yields 16.2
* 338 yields 16.2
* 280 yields 16.3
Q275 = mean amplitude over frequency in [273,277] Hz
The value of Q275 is 16.2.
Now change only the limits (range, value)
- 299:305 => 21.5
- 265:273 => 16.8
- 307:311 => 20.5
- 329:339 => 14.4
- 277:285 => 16.3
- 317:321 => 14.4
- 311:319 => 16.7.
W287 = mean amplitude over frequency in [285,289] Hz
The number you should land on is 16.4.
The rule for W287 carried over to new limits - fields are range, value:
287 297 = 17.2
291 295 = 17.2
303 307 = 21.9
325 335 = 13.2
